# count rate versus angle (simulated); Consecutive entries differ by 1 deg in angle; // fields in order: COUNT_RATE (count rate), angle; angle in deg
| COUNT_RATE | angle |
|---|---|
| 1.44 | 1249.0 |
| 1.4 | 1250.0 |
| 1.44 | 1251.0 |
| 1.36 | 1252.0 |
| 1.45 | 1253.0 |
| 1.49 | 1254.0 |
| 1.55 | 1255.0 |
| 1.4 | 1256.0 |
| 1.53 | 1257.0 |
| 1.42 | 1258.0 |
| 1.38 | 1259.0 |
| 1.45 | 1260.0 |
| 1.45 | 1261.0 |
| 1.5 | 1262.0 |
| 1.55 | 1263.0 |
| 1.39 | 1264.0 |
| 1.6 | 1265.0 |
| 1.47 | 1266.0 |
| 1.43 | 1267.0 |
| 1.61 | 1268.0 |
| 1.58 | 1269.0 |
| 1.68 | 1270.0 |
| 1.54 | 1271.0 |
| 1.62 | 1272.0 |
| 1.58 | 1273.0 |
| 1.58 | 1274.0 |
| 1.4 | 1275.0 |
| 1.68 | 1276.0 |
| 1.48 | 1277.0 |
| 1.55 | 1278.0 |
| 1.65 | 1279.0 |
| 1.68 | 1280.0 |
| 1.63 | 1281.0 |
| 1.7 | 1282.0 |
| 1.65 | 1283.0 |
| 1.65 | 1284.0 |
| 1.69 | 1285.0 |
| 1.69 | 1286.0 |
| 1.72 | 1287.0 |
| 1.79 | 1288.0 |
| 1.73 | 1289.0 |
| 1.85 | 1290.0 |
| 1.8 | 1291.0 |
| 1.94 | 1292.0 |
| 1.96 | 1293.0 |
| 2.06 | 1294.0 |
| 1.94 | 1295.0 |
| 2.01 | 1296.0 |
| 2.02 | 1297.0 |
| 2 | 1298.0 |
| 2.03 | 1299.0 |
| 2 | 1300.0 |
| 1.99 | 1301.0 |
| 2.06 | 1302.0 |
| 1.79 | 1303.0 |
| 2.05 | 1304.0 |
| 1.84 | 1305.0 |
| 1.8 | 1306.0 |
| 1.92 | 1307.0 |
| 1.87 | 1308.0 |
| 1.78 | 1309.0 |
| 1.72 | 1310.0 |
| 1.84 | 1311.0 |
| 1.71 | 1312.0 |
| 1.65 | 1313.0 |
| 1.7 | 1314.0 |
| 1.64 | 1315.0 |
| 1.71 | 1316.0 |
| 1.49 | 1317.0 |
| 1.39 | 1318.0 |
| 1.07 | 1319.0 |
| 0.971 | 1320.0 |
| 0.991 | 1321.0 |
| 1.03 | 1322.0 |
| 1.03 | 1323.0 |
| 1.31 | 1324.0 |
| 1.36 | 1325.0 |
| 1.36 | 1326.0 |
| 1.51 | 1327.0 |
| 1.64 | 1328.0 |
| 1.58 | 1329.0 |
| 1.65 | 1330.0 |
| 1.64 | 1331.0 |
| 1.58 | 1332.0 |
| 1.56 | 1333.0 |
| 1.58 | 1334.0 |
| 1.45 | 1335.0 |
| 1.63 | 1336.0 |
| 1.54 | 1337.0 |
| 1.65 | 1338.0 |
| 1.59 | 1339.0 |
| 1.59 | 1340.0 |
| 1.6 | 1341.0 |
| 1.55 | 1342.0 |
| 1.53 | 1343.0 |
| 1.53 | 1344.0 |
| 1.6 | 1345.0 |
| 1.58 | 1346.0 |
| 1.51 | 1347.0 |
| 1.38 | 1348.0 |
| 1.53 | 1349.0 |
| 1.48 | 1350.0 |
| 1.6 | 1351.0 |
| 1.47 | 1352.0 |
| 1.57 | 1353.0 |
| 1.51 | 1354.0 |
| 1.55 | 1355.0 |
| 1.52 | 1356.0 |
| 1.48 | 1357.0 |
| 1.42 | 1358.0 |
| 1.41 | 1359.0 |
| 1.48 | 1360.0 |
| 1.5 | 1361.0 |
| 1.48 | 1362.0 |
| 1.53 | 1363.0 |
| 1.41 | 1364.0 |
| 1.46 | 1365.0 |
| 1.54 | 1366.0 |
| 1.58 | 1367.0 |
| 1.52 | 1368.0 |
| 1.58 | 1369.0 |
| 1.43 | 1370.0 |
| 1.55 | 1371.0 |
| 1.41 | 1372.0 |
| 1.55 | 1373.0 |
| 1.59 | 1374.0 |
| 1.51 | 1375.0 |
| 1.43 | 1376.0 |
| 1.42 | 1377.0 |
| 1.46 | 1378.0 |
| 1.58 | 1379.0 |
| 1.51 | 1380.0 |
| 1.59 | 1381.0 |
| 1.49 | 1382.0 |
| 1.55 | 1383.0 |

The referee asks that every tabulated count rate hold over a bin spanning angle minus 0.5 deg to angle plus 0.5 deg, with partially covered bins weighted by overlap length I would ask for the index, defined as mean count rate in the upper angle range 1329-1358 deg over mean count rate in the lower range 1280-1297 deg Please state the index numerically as 0.9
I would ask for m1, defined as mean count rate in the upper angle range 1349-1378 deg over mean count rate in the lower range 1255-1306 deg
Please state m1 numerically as 0.9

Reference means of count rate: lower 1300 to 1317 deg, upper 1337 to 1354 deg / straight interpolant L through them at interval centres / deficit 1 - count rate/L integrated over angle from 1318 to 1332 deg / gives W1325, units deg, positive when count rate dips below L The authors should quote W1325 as 3.0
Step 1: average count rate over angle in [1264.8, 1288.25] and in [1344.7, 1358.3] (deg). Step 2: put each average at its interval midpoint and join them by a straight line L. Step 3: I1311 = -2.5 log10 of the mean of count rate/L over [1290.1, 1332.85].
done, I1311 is -0.07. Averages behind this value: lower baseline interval 1.61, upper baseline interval 1.51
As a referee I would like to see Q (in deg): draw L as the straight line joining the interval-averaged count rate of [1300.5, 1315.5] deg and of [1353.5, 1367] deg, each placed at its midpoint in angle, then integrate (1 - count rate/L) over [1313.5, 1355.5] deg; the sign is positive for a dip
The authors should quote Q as 4.2 deg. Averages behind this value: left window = 1.82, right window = 1.49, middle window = 1.48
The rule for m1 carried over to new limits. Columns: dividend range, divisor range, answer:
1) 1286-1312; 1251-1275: 1.26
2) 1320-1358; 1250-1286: 0.97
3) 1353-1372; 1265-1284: 0.94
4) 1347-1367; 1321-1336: 1.04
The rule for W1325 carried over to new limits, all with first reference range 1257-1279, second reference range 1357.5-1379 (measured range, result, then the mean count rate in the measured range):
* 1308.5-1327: 0.92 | 1.43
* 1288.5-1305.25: -4.78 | 1.95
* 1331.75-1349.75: -0.64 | 1.55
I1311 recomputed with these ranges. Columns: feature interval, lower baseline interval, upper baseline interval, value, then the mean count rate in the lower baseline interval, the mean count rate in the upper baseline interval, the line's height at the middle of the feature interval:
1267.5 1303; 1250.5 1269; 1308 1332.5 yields -0.19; 1.47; 1.48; 1.48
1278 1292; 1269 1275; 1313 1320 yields -0.11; 1.58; 1.47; 1.55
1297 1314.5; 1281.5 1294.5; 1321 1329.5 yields -0.19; 1.79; 1.33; 1.57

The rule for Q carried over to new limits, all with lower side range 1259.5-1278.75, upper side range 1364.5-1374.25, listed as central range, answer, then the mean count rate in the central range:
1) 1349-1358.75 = 0.1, 1.51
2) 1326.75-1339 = -0.5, 1.59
